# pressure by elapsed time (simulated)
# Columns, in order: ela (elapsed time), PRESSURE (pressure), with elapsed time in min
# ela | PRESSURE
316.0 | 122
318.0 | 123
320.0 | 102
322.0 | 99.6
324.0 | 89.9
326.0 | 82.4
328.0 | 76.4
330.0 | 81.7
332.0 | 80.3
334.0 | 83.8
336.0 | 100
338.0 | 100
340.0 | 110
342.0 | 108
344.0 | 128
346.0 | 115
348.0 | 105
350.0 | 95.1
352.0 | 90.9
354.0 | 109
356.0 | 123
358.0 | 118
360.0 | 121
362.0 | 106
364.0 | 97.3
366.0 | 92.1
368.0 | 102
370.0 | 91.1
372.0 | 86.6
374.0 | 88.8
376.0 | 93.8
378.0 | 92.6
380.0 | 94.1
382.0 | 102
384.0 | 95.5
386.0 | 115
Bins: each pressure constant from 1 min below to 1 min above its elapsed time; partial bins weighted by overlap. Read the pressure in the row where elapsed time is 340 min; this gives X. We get 110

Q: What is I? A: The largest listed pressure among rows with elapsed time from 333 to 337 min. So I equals 100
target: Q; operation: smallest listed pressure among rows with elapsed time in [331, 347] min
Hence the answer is 80.3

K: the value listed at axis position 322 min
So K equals 99.6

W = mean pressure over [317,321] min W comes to 112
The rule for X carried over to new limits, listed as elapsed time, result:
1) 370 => 91.1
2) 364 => 97.3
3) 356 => 123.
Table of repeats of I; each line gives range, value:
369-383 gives 102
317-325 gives 123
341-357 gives 128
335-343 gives 110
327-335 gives 83.8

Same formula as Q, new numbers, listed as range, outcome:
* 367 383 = 86.6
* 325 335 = 76.4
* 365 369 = 92.1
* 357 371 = 91.1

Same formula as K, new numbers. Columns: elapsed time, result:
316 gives 122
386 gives 115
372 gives 86.6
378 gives 92.6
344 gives 128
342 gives 108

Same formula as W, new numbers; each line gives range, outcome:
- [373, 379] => 91.7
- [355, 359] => 120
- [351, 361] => 112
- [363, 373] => 93.8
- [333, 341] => 98.5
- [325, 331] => 80.2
